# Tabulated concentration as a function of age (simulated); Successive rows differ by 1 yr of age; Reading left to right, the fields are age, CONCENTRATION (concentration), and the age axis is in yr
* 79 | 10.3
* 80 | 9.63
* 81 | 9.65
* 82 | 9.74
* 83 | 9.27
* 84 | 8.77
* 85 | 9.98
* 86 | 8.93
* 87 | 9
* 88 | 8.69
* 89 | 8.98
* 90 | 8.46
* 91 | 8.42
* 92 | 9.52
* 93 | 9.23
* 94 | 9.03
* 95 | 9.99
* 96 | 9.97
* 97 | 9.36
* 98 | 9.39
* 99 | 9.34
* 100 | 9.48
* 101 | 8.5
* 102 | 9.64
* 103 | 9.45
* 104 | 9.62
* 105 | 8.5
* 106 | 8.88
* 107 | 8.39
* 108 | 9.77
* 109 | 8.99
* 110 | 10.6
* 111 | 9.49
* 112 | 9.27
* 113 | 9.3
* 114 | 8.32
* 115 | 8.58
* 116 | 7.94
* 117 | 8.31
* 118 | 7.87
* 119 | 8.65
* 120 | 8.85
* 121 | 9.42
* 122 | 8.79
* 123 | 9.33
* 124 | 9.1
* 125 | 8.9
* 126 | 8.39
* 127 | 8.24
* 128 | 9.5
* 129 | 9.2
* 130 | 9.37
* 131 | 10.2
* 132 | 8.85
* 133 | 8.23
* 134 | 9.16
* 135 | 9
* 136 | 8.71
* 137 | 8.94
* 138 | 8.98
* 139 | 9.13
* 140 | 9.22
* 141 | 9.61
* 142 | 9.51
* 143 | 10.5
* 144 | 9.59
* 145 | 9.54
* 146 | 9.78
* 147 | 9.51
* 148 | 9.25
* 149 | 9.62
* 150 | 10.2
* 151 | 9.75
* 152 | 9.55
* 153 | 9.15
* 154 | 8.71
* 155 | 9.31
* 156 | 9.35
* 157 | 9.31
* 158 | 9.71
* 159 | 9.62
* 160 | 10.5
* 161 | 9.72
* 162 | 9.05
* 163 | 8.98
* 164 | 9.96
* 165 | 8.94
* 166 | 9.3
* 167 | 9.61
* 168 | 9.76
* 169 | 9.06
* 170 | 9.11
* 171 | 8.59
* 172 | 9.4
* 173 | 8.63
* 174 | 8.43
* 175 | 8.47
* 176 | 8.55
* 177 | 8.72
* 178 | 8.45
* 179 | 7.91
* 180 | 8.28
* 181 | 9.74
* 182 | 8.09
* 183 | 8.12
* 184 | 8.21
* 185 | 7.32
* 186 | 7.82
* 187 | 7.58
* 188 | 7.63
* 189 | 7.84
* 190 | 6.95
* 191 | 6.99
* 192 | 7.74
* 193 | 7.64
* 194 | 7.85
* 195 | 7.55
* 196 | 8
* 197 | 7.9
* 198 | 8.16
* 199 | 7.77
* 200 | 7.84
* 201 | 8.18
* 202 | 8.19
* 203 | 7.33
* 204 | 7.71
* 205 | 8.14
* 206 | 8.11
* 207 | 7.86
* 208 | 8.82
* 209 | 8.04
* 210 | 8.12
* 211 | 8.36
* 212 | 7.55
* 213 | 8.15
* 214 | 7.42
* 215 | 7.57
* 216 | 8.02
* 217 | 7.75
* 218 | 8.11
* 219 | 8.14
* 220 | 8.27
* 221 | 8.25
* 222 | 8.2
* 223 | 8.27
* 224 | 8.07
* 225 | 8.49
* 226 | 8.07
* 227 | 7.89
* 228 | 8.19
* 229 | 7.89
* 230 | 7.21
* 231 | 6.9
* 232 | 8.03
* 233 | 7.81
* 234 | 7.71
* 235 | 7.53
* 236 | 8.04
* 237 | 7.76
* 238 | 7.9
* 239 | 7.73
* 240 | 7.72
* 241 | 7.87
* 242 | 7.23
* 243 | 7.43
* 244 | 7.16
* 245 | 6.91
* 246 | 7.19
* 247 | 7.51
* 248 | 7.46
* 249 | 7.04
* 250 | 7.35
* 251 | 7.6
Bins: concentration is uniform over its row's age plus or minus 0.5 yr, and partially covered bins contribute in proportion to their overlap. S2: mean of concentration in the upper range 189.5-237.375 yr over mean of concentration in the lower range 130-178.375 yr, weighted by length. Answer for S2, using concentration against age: 0.85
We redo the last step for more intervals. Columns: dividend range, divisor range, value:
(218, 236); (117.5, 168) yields 0.86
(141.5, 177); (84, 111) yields 1.01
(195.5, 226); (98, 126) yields 0.89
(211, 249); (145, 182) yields 0.84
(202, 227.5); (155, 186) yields 0.90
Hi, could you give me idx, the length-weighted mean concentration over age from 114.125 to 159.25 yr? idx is 9.16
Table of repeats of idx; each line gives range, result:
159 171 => 9.42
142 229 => 8.54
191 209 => 7.91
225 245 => 7.69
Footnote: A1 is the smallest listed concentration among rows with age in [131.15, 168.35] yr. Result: 8.23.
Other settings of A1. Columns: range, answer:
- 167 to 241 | 6.9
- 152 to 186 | 7.32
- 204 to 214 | 7.42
